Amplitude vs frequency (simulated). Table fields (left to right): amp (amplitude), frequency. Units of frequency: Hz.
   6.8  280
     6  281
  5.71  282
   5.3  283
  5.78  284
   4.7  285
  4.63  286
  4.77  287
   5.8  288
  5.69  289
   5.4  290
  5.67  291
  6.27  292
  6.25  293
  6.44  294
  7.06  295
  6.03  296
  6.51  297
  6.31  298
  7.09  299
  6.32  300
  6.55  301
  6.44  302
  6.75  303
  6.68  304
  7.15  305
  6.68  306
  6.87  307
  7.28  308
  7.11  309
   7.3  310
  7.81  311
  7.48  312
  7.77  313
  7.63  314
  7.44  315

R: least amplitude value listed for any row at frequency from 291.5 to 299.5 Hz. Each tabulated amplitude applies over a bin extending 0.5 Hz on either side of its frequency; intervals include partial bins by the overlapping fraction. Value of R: 6.03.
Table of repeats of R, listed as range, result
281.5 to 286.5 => 4.63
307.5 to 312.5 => 7.11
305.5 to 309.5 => 6.68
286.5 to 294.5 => 4.77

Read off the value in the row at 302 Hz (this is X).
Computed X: 6.44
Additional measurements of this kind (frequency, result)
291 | 5.67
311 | 7.81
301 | 6.55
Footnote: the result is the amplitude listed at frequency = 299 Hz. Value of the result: 7.09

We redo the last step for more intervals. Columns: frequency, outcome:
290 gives 5.4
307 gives 6.87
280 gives 6.8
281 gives 6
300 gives 6.32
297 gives 6.51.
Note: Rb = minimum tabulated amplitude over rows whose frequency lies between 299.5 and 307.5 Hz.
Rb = 6.32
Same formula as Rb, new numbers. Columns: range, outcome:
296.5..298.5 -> 6.31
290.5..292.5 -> 5.67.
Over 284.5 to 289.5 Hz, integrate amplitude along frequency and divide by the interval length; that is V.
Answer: 5.12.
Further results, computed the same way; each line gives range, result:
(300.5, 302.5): 6.5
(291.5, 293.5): 6.26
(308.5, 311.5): 7.41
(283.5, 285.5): 5.24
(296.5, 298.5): 6.41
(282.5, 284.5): 5.54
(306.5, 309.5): 7.09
